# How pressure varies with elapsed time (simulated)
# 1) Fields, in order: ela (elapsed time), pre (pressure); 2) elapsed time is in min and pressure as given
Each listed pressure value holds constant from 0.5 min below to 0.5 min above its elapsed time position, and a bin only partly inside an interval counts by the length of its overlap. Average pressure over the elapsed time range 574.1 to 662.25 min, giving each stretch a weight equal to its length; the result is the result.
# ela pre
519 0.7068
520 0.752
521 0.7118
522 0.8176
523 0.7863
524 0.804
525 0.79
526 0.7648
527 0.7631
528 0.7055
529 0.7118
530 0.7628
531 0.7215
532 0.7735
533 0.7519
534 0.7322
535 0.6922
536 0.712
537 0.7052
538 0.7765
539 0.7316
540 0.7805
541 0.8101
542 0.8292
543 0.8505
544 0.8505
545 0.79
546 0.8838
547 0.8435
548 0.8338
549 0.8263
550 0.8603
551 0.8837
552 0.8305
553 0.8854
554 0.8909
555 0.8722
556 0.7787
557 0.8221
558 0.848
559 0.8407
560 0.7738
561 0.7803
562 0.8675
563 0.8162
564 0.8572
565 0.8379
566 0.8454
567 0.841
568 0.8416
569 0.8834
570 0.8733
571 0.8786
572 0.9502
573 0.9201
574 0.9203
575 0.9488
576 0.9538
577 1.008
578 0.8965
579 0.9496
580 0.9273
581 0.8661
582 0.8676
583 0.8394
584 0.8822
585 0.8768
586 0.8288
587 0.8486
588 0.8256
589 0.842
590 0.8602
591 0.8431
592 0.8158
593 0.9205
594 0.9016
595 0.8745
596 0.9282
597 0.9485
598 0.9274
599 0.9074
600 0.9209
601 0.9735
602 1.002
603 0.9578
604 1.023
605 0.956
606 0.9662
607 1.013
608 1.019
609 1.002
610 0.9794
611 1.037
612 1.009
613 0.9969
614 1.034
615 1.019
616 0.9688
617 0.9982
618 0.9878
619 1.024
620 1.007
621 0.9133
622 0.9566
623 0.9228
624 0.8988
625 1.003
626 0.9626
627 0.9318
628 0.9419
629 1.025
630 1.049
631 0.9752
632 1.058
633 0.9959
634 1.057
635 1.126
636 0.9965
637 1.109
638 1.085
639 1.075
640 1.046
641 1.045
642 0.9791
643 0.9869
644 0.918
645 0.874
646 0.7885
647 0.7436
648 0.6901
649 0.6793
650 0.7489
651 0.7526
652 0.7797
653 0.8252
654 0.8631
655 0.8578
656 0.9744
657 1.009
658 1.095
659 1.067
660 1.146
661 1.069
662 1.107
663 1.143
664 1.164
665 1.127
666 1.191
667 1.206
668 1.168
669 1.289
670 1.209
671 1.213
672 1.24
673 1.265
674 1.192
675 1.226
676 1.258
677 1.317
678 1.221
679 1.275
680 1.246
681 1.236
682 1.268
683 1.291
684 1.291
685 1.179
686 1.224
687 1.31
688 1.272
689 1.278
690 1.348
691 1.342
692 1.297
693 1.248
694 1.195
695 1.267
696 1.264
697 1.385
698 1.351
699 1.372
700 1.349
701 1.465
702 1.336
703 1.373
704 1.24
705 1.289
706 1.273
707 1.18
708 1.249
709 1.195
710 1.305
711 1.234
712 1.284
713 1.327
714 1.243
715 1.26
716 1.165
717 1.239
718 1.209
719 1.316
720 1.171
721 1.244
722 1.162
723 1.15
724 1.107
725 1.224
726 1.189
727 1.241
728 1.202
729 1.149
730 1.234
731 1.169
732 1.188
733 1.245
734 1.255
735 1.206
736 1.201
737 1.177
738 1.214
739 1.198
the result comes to 0.946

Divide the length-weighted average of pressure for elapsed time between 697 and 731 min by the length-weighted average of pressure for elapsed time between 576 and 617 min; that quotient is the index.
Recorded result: 1.3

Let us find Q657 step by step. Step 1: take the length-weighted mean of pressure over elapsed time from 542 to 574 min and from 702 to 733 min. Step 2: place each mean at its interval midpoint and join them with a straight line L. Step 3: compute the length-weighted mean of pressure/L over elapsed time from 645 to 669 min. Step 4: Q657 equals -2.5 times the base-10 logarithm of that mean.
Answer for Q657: 0.13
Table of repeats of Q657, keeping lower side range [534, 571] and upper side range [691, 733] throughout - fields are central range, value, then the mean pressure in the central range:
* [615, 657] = 0.11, 0.944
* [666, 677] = -0.08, 1.23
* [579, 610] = 0.03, 0.914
